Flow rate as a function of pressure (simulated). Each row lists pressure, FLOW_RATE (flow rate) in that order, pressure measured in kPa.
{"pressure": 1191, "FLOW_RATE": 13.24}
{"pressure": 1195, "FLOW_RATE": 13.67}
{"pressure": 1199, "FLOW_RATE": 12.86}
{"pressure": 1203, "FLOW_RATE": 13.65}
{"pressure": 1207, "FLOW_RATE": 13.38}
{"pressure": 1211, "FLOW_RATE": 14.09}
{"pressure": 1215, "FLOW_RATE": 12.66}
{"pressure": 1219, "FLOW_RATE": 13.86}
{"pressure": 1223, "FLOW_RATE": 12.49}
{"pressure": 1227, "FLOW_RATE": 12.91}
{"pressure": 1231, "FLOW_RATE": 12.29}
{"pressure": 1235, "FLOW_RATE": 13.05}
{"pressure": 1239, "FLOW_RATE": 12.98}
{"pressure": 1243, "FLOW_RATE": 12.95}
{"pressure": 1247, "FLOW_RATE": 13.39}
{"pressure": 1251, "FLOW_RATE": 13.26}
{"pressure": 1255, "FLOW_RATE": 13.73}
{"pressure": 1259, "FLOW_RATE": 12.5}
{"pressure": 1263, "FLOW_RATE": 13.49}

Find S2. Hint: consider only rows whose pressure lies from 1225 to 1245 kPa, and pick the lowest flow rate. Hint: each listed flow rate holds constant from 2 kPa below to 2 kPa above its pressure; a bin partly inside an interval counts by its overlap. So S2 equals 12.29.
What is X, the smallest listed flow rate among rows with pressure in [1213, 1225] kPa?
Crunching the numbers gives 12.49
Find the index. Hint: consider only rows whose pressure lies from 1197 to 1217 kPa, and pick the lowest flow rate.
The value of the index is 12.66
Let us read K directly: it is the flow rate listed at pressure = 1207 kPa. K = 13.38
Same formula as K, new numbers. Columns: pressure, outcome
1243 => 12.95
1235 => 13.05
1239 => 12.98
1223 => 12.49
